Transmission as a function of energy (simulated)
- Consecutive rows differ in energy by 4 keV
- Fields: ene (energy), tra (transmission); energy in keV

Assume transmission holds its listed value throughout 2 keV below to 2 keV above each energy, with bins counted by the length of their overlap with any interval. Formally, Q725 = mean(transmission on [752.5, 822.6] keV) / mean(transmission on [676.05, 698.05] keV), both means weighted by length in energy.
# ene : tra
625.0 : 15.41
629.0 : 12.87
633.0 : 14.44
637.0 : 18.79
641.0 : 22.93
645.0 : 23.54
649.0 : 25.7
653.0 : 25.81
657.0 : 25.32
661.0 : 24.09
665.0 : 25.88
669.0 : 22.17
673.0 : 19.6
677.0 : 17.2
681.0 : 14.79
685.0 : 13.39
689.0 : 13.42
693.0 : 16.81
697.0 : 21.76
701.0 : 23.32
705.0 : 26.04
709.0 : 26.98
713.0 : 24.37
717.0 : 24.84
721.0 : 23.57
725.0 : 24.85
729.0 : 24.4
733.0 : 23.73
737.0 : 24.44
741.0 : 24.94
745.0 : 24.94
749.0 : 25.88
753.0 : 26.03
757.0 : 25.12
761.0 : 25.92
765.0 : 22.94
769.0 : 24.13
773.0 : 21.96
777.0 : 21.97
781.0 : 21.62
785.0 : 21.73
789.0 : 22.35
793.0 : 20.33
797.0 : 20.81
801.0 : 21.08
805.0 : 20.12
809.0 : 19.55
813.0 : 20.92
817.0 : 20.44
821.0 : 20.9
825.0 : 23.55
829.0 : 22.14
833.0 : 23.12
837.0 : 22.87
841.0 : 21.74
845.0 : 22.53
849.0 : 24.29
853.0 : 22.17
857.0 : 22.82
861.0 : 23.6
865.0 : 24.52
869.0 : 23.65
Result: 1.38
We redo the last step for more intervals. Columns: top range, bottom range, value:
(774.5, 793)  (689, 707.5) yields 1.03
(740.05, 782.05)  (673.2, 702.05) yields 1.41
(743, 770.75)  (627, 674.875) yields 1.15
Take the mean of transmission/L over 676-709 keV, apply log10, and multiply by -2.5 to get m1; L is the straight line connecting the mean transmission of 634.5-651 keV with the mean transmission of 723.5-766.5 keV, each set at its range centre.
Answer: 0.245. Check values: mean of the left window 22.5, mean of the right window 24.9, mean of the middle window 18.9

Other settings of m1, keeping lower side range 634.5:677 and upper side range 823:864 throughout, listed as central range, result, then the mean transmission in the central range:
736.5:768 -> -0.094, 25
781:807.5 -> 0.092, 21.1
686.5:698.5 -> 0.328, 17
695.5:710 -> -0.068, 24.5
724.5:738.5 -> -0.061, 24.3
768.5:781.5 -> 0.030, 22.3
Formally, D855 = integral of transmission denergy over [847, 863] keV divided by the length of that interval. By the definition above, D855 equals 23.2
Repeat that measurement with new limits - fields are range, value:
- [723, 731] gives 24.6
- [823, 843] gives 22.7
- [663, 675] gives 22.6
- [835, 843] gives 22.3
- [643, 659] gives 25.1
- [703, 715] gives 25.8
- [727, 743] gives 24.4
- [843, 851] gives 23.4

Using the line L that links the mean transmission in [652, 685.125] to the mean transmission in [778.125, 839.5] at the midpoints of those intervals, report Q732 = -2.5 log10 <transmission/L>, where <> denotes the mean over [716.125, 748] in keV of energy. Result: -0.15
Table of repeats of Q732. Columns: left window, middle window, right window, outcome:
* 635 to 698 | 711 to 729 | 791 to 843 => -0.17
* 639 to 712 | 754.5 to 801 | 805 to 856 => -0.04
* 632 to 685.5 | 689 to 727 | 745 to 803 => -0.05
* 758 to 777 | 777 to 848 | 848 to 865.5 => 0.09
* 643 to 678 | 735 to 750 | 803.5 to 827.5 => -0.13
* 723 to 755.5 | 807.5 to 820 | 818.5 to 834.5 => 0.12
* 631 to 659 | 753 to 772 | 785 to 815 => -0.16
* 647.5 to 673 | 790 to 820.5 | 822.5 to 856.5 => 0.13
